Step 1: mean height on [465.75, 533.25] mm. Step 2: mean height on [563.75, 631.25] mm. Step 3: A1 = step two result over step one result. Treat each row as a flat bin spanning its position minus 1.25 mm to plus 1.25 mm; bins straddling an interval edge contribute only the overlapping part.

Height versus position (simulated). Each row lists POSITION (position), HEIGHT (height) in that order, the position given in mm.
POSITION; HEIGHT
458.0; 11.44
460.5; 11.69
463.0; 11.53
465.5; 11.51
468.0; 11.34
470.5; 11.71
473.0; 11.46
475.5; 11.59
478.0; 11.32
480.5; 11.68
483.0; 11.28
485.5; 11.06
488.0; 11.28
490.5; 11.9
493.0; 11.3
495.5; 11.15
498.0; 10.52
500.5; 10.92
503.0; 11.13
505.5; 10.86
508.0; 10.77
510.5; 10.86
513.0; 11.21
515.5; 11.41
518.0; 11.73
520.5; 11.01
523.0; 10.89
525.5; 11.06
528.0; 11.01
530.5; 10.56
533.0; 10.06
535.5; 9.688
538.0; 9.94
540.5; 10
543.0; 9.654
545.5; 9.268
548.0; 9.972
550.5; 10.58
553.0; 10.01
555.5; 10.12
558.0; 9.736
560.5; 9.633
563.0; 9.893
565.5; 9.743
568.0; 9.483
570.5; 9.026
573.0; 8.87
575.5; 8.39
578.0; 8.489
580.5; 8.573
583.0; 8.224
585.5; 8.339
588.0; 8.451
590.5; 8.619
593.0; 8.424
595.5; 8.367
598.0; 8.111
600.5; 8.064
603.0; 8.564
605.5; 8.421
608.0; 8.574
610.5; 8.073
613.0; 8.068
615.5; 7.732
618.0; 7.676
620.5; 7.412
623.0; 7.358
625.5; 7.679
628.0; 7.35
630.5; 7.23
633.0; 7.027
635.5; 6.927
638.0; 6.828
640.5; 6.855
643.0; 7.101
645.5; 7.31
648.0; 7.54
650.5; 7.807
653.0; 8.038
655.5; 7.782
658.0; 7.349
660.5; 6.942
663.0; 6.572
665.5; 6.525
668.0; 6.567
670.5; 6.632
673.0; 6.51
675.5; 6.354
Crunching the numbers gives 0.7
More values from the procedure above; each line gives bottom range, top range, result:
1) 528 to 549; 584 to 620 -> 0.83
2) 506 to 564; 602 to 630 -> 0.76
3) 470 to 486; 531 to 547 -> 0.86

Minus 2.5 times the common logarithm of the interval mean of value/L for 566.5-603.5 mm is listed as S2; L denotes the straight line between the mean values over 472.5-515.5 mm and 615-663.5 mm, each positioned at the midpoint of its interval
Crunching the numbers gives 0.03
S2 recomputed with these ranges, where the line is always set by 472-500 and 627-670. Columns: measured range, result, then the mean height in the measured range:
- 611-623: 0.04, 7.71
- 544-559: -0.03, 9.95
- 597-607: 0.00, 8.3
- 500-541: -0.04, 10.8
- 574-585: 0.06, 8.42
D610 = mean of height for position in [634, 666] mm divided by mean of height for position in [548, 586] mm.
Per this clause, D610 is 0.77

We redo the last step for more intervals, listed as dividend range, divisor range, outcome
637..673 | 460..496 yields 0.62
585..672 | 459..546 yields 0.69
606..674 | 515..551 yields 0.70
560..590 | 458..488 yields 0.78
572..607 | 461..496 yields 0.74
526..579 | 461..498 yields 0.85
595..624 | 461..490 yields 0.70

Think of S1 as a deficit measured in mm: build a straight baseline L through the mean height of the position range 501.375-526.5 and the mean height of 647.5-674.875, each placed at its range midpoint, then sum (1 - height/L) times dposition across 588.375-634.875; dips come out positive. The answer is 2.8 mm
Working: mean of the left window 11.1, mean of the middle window 7.93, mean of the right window 7.09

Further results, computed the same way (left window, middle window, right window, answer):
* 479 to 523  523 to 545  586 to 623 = -0.07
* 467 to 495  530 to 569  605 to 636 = -1.27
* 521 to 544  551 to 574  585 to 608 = -0.54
